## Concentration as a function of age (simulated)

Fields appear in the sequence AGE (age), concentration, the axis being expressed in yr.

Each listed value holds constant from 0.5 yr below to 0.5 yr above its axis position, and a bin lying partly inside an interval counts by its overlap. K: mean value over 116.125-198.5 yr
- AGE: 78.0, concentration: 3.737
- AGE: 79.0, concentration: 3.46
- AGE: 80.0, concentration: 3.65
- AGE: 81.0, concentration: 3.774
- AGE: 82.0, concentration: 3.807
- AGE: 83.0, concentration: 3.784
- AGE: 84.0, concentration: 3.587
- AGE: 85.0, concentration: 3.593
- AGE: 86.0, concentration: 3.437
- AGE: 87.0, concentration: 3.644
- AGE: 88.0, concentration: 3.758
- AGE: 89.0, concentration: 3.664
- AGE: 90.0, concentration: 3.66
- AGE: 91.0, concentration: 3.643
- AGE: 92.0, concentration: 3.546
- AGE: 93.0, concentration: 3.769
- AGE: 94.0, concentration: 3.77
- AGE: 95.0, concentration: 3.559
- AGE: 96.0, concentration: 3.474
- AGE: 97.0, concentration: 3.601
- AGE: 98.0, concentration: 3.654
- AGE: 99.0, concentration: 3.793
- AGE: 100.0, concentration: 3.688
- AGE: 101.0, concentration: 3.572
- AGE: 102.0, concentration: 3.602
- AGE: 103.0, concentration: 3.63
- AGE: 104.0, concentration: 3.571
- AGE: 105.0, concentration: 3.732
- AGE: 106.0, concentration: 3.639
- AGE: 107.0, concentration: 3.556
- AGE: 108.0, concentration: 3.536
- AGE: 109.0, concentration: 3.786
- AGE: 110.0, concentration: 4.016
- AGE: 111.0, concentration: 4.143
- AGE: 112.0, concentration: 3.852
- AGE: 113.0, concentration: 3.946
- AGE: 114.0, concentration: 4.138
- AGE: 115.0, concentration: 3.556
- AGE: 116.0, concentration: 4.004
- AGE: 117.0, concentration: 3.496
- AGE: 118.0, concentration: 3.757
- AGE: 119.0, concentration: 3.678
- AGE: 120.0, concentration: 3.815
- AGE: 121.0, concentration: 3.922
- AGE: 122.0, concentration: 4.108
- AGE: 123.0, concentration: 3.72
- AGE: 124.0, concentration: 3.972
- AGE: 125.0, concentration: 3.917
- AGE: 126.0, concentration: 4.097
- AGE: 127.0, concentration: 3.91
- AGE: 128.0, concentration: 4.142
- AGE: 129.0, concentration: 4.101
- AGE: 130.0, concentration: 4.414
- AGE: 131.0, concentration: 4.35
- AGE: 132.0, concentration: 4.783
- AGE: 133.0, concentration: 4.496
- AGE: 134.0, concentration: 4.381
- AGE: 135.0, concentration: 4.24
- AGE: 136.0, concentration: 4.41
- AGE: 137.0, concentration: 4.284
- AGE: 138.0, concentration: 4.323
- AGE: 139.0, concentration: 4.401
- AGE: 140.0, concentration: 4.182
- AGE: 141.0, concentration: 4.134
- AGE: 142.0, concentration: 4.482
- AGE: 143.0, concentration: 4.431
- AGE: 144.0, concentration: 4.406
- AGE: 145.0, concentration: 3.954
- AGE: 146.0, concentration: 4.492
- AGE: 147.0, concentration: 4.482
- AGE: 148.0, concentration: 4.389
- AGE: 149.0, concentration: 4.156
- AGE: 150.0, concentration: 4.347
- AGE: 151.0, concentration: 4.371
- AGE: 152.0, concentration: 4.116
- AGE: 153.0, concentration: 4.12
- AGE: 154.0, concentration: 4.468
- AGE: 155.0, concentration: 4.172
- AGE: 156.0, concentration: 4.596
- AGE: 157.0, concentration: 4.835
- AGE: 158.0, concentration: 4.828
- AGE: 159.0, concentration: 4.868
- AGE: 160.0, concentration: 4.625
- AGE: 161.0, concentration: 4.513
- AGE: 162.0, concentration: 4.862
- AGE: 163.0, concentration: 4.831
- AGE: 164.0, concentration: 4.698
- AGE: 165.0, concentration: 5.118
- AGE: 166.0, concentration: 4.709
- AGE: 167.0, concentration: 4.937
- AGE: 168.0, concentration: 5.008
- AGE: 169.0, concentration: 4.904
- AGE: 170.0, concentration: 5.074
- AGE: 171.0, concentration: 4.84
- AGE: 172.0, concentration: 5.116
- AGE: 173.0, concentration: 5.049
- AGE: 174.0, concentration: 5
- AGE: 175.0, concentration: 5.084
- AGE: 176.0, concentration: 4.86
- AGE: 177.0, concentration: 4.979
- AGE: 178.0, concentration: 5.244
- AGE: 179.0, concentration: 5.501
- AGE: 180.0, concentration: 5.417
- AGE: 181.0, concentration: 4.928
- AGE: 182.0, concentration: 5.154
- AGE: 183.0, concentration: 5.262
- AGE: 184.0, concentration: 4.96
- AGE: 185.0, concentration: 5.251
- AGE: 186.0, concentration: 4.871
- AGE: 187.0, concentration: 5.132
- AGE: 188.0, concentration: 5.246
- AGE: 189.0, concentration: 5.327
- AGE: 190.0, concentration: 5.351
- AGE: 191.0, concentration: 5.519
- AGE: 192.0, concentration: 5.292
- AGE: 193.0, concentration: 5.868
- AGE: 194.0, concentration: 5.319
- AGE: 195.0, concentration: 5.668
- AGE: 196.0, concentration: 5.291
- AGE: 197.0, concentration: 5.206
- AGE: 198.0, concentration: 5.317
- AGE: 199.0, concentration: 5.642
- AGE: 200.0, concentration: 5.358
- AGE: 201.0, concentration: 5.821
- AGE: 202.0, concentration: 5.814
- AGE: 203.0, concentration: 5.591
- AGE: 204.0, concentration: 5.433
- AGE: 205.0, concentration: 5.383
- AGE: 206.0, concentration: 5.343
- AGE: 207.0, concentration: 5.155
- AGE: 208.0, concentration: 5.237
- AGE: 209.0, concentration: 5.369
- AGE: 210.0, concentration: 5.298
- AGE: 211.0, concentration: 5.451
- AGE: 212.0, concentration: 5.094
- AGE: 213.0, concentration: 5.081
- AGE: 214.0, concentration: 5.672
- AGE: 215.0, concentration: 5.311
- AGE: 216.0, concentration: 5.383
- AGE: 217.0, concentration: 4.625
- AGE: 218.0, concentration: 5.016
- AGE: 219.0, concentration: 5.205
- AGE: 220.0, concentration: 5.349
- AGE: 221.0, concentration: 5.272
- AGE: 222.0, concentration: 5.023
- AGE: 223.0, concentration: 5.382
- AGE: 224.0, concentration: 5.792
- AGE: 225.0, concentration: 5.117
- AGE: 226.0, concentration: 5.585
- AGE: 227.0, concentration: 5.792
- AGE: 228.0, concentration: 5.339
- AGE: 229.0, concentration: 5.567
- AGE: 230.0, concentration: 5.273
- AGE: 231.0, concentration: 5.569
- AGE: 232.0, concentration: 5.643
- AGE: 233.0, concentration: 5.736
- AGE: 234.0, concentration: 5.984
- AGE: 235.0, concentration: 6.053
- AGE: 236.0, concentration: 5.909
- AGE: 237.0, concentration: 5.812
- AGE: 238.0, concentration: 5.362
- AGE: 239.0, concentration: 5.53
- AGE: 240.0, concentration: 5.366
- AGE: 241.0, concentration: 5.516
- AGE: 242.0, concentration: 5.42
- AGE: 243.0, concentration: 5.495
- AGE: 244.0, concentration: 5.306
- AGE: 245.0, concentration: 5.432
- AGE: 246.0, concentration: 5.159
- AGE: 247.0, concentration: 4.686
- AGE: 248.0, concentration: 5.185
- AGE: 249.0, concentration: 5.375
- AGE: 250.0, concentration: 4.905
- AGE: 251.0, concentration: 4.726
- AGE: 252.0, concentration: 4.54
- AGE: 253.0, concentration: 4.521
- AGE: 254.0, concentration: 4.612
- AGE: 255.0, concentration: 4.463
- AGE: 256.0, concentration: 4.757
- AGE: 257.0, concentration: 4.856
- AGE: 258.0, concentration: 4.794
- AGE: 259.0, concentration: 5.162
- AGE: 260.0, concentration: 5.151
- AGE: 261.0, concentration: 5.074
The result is 4.65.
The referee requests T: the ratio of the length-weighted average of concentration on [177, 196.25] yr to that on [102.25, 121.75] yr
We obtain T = 1.4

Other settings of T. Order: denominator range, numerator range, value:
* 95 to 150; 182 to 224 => 1.33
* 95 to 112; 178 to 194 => 1.43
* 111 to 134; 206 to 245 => 1.35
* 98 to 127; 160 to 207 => 1.37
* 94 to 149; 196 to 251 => 1.35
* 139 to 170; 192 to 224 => 1.18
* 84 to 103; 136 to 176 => 1.26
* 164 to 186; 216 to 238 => 1.08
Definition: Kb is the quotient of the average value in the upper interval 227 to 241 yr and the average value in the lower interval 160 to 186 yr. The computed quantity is 1.13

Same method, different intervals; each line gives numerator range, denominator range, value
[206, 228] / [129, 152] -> 1.22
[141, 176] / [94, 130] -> 1.22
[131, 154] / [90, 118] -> 1.17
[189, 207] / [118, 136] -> 1.33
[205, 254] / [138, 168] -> 1.18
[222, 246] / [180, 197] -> 1.05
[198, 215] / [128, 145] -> 1.25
